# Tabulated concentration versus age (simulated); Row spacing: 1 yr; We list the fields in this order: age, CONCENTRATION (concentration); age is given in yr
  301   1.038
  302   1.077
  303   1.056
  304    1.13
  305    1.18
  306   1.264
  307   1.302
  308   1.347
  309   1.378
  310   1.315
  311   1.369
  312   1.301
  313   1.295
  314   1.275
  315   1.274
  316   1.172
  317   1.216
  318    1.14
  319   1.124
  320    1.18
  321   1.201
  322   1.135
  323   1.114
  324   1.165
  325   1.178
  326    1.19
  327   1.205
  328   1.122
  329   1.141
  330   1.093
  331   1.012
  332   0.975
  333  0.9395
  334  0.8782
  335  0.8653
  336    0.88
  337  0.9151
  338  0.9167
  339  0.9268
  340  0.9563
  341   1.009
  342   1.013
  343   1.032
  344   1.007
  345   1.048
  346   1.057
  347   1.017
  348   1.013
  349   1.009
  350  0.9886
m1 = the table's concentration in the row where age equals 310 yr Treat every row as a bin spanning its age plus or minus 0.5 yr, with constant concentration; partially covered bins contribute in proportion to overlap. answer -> 1.315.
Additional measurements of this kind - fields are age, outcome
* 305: 1.18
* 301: 1.038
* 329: 1.141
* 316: 1.172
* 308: 1.347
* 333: 0.9395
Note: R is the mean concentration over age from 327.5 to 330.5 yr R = 1.12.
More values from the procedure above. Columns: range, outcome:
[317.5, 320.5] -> 1.15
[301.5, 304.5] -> 1.09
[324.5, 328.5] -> 1.17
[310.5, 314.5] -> 1.31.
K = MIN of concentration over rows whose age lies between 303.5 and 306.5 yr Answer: 1.13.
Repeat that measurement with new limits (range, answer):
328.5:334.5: 0.8782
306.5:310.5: 1.302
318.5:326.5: 1.114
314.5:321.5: 1.124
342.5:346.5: 1.007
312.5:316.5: 1.172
